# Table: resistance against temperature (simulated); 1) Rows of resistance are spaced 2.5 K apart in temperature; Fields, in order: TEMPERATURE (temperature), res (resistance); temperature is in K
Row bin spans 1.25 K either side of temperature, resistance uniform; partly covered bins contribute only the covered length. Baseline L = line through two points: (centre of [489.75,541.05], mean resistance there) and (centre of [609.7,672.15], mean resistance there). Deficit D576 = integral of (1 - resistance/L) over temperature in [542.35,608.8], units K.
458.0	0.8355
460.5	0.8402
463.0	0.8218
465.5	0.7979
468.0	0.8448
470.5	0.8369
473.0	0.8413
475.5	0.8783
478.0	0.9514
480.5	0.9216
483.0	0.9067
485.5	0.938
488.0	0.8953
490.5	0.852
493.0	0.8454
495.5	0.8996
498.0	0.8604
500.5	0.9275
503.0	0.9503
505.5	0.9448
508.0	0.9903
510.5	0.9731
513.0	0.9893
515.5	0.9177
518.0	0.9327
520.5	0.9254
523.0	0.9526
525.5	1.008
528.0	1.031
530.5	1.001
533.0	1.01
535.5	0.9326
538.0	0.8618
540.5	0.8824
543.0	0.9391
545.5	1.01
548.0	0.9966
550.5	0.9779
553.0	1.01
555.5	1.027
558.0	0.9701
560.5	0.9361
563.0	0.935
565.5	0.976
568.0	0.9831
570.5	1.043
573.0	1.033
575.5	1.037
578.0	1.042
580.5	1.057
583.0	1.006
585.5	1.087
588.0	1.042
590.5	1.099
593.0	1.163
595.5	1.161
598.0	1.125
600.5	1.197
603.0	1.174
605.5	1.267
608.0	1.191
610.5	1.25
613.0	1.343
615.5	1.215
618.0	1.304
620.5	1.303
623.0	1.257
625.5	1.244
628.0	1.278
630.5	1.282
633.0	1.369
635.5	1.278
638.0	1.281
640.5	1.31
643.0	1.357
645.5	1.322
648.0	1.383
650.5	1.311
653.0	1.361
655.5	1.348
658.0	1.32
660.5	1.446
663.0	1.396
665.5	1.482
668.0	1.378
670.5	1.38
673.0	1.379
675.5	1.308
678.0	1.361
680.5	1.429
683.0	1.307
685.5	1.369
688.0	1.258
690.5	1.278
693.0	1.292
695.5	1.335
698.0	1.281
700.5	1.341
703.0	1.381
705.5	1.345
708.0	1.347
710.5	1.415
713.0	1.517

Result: 4.23 K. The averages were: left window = 0.939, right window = 1.33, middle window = 1.06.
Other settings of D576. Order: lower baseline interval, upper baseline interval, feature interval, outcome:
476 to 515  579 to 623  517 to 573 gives 3.7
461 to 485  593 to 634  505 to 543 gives 1.8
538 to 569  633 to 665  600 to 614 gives -0.7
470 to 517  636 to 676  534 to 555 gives 2.0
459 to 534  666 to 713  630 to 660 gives -1.9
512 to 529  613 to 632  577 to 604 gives 1.7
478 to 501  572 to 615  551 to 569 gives 1.4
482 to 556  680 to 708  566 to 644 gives -3.3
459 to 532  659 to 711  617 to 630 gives -0.7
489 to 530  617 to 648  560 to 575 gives 1.6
